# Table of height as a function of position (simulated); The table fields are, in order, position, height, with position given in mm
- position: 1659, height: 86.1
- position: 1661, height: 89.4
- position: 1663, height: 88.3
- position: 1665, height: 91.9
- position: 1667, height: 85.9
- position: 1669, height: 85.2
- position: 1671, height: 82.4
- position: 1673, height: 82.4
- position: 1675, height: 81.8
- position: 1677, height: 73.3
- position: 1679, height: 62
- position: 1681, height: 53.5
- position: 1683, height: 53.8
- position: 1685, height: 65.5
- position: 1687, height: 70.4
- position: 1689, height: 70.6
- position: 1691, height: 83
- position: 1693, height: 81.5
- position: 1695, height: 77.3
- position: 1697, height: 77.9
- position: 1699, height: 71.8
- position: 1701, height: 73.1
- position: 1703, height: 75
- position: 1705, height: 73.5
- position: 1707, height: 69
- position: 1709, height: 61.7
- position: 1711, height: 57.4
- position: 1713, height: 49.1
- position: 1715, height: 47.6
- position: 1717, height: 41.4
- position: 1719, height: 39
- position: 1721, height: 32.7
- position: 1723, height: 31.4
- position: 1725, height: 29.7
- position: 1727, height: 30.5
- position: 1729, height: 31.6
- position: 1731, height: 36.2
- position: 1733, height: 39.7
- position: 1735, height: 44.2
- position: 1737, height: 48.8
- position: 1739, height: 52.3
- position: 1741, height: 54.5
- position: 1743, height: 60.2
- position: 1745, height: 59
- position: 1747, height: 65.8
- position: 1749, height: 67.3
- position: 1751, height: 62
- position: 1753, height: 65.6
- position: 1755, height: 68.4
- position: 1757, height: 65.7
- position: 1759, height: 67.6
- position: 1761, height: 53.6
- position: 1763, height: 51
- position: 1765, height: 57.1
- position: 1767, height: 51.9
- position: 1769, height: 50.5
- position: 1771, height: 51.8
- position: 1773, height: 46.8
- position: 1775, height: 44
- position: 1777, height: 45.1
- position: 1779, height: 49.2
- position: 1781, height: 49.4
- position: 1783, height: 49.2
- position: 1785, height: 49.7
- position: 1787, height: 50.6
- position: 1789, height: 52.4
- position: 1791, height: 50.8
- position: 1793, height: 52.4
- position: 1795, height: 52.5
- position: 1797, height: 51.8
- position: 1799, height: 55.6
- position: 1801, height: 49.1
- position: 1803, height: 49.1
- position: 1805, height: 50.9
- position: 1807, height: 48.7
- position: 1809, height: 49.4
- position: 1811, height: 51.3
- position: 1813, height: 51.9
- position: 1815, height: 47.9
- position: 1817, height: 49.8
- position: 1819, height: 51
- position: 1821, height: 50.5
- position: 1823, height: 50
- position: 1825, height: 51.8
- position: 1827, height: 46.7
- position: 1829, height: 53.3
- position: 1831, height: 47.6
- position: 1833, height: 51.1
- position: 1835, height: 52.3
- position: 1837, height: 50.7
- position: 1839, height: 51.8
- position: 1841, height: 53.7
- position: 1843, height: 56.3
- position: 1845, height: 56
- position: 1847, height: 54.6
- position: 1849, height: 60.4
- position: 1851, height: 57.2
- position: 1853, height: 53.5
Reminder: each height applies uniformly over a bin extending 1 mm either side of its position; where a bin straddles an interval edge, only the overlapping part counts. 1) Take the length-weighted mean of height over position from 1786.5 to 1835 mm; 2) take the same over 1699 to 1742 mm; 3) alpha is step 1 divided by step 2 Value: 1.0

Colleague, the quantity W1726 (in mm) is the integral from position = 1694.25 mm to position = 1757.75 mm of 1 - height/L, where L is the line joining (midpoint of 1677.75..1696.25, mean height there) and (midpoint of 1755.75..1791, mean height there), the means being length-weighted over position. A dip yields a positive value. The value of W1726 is 6.6 mm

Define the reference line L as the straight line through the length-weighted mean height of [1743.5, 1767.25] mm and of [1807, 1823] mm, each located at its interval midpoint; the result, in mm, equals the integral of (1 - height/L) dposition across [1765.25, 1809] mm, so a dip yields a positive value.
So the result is 4.1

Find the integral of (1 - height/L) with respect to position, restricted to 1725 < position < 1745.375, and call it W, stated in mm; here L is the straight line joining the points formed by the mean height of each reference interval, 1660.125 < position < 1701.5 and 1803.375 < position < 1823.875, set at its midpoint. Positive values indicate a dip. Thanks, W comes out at 6.5 mm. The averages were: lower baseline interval 76.2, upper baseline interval 50.1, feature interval 44.5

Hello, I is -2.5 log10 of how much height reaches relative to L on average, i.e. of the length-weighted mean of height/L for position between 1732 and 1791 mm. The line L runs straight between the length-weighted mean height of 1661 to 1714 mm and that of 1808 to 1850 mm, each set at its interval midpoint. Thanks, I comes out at 0.15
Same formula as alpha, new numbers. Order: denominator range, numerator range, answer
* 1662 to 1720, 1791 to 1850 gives 0.74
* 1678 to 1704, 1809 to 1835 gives 0.71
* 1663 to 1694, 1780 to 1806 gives 0.68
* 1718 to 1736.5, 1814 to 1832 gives 1.41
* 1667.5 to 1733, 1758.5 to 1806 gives 0.84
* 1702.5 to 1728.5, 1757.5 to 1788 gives 1.07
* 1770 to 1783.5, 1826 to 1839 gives 1.05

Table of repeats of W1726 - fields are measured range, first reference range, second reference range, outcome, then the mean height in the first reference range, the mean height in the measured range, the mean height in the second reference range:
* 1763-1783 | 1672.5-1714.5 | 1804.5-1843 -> 2.9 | 69.3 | 49.6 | 50.7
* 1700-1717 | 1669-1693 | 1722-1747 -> -1.2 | 71.8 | 62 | 44.1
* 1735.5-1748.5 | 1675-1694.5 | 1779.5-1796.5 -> 0.5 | 69.1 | 56.7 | 50.9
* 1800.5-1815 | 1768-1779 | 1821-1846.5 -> 0.0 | 47.8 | 49.9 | 51.8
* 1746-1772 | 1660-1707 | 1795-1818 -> 0.3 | 75.9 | 59.9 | 50.6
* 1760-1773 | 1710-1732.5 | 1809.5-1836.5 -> -2.4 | 38.8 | 52.2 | 50.4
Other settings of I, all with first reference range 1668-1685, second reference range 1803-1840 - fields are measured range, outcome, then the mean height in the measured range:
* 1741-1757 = -0.05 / 63.5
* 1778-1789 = 0.12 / 49.9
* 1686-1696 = -0.11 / 76.6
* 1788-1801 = 0.04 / 52.3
